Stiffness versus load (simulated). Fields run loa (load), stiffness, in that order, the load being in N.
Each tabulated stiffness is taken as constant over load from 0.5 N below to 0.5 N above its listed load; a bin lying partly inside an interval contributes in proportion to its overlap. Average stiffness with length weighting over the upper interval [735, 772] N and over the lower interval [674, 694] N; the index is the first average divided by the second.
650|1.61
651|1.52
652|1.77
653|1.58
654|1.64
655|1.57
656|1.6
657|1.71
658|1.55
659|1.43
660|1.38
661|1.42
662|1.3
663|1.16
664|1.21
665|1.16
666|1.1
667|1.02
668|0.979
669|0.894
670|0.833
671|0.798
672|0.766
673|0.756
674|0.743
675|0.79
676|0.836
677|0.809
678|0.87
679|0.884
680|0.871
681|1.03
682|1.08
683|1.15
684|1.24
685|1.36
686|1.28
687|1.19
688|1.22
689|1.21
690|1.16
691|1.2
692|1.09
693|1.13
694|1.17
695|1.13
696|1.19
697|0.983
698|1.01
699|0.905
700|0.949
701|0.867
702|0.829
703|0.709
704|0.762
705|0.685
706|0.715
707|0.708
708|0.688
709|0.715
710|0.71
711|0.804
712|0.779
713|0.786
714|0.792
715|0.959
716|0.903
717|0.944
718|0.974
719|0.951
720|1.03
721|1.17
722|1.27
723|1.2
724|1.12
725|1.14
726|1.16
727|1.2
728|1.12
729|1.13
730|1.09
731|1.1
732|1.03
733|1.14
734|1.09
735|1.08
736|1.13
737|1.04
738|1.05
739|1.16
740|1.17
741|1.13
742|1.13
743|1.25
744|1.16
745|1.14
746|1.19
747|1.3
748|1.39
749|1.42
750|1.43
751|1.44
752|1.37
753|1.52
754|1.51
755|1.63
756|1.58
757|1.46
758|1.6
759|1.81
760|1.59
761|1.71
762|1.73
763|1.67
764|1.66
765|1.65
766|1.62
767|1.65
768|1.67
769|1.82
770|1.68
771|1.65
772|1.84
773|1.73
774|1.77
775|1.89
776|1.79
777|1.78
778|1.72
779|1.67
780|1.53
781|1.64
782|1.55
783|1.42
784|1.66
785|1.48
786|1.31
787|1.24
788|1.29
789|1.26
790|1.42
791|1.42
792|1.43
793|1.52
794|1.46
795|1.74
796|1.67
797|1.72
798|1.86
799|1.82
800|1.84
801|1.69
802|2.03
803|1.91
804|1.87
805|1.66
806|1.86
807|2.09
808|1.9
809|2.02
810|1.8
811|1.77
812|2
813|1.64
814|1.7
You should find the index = 1.36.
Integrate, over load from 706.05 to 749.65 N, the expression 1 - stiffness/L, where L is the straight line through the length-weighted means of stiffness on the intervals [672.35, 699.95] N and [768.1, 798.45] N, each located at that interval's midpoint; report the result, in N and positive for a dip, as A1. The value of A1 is 7.94 N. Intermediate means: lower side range 1.04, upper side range 1.6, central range 1.05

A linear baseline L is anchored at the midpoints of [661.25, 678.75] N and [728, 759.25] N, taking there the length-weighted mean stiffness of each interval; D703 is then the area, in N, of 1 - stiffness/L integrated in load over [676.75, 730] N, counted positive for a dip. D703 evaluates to 4.4 N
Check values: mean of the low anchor 0.949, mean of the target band 1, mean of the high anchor 1.27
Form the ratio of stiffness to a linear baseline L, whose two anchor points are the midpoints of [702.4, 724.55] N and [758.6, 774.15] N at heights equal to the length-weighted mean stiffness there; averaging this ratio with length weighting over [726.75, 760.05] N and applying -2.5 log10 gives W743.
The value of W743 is 0.06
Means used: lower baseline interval 0.881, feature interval 1.28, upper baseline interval 1.7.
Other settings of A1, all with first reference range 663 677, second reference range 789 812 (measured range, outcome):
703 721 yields 5.5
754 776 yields -2.4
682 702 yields -1.2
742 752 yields 0.8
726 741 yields 2.4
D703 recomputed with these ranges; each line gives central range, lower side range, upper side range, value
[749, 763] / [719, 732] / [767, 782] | -0.6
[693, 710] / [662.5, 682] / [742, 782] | 3.8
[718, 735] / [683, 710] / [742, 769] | 1.9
